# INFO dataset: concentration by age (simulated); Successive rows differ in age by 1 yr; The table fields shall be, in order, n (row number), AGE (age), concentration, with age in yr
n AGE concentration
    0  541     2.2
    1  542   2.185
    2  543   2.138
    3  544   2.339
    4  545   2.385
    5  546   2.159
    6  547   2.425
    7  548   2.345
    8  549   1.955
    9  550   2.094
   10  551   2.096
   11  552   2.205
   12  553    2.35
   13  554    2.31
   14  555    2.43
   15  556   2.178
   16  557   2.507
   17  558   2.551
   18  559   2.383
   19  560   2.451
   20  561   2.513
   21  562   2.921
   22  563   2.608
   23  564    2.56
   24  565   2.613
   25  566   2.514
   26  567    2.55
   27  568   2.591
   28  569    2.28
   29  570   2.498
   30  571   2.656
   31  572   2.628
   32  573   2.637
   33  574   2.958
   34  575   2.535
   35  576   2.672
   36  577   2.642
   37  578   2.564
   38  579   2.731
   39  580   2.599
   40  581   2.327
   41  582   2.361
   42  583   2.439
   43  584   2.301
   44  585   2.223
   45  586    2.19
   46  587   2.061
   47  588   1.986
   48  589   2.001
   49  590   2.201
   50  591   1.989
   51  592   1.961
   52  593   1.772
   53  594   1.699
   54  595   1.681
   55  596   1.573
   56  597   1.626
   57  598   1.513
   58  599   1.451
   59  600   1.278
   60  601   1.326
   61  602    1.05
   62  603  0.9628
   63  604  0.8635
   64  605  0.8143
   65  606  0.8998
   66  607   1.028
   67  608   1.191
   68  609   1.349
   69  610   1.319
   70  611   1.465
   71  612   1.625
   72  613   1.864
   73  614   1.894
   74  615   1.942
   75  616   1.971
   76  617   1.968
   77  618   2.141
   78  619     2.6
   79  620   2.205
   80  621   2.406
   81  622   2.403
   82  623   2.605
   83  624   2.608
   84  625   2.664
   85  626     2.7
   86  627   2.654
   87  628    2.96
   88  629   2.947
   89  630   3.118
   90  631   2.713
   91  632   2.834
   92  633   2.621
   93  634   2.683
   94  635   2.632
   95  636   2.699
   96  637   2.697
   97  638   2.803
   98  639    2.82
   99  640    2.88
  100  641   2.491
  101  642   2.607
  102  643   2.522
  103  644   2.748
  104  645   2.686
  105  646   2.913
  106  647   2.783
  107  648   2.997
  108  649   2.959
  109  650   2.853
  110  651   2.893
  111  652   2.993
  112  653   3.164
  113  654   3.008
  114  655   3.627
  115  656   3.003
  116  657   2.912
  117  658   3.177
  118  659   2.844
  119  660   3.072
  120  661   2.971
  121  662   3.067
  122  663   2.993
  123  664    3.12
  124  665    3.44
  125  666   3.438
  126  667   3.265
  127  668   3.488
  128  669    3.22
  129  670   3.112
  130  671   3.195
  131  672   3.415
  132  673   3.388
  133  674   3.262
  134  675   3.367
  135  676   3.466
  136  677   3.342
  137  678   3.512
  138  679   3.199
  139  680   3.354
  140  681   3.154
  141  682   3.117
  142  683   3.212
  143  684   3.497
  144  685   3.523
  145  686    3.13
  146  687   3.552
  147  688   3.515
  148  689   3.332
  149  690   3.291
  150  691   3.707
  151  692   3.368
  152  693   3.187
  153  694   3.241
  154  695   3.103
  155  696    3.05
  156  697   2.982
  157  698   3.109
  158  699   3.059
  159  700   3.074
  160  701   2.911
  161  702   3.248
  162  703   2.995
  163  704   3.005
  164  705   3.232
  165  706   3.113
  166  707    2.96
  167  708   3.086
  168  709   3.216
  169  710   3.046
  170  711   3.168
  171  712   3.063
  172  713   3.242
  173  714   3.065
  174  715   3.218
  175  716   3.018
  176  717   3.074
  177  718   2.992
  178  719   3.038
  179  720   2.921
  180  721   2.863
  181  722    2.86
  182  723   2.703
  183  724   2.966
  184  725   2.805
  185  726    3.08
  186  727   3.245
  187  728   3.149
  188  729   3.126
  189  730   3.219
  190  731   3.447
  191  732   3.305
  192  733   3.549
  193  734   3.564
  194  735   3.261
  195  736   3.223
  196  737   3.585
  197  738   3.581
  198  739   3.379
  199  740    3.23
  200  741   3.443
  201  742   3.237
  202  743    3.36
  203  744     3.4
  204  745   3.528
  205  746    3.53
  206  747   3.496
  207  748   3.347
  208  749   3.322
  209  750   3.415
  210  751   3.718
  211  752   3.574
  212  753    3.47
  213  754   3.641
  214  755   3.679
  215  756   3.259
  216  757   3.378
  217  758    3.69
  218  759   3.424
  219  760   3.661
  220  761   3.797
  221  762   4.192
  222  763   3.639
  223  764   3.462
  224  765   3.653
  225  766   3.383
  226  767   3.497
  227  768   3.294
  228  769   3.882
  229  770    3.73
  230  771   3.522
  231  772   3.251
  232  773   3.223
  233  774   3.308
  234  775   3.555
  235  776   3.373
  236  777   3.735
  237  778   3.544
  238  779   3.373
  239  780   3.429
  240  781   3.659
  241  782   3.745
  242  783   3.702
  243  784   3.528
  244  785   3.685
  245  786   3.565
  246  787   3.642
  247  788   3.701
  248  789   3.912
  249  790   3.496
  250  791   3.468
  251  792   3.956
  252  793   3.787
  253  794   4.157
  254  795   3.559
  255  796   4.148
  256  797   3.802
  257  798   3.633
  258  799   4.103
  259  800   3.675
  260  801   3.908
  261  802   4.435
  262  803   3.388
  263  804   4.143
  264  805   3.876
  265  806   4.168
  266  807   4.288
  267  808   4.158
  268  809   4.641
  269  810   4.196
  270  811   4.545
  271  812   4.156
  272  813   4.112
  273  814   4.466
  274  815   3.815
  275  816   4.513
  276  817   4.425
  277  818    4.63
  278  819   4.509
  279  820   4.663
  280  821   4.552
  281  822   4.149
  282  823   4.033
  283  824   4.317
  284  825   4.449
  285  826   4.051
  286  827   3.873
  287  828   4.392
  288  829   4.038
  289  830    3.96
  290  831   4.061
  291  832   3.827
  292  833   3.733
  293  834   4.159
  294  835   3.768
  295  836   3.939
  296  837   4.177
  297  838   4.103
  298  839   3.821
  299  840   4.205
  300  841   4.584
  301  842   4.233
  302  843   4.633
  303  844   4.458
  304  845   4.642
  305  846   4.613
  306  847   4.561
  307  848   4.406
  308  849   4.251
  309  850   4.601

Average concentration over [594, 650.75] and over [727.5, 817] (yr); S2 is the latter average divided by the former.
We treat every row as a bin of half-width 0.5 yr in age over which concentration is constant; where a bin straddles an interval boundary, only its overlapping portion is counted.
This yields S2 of 1.7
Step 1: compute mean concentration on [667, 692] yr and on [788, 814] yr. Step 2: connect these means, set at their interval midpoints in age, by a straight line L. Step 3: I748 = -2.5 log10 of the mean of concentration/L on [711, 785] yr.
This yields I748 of 0.10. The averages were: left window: 3.35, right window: 3.99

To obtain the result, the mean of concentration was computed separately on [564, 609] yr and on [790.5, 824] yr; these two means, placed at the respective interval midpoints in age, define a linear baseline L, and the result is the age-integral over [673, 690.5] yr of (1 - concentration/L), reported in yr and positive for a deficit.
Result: -2.5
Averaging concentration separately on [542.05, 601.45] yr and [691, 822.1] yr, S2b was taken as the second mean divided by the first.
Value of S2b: 1.56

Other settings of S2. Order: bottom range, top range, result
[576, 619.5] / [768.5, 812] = 2.09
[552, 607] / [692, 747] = 1.48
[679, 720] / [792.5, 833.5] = 1.30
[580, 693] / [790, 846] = 1.61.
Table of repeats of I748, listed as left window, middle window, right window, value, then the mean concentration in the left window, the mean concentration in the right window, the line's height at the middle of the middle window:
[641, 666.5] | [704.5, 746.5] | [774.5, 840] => 0.08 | 2.98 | 3.98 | 3.45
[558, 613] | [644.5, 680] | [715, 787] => -0.18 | 2.03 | 3.4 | 2.67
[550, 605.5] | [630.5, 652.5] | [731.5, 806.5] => -0.05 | 2.17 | 3.6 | 2.65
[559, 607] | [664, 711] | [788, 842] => -0.09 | 2.1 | 4.09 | 3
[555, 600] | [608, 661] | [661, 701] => 0.11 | 2.3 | 3.27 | 2.83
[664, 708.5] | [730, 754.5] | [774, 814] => 0.04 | 3.25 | 3.85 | 3.56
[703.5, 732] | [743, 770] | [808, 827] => 0.00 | 3.07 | 4.33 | 3.56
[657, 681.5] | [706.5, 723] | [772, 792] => 0.11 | 3.24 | 3.56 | 3.37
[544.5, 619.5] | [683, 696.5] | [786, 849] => -0.11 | 2.08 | 4.12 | 3.01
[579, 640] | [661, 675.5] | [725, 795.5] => -0.23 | 2.07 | 3.51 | 2.63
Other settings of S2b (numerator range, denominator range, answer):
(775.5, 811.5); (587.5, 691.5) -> 1.49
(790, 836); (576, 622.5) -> 2.22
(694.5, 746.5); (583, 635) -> 1.61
